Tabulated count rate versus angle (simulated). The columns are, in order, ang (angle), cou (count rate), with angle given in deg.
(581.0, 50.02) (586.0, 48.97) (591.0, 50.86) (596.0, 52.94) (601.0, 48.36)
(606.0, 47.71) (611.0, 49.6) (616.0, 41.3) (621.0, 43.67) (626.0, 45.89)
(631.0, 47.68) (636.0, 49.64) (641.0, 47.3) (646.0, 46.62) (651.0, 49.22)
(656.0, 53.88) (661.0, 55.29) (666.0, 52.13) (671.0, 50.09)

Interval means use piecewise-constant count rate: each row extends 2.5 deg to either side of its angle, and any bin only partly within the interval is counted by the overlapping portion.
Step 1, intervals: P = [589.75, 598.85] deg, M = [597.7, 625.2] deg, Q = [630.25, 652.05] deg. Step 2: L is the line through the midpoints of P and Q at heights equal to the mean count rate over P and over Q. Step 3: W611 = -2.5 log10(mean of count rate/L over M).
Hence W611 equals 0.094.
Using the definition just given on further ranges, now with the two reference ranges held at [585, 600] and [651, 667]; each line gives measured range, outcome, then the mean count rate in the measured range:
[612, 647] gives 0.13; 46.1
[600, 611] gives 0.06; 48.3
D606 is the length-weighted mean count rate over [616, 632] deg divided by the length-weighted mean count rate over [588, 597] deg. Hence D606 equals 0.9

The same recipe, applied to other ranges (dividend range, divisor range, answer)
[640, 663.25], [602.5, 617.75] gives 1.09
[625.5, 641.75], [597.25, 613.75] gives 0.98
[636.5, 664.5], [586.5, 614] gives 1.02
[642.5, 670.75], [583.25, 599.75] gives 1.01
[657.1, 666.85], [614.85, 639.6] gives 1.18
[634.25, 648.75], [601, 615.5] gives 1.00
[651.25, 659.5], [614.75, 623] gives 1.24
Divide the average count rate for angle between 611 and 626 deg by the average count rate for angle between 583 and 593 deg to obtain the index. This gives 0.9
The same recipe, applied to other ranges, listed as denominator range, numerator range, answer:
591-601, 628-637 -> 0.94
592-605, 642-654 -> 0.96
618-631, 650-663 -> 1.17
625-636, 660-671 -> 1.11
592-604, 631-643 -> 0.96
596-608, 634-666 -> 1.03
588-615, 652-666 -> 1.08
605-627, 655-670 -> 1.17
